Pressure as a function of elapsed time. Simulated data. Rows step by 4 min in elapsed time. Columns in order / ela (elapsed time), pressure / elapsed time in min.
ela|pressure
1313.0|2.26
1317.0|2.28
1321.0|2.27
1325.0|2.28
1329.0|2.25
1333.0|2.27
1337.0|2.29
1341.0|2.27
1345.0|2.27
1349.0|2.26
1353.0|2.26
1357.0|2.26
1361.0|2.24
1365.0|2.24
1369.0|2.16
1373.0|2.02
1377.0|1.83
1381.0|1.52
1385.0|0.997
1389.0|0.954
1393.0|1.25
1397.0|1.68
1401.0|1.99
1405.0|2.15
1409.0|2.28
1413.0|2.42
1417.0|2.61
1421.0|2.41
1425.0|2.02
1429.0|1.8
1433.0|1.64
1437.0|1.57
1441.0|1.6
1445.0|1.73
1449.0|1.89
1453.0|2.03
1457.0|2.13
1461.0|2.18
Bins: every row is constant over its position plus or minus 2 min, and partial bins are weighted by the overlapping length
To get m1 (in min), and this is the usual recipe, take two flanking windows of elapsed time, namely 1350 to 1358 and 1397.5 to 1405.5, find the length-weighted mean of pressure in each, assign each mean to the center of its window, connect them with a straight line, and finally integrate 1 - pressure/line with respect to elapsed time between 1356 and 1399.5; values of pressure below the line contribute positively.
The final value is 8.2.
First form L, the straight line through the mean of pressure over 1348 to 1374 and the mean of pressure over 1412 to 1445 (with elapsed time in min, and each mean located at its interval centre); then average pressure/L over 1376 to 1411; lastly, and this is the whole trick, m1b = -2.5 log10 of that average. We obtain 0.276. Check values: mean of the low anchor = 2.21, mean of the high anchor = 1.98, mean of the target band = 1.62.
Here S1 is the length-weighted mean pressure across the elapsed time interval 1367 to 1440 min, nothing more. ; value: 1.85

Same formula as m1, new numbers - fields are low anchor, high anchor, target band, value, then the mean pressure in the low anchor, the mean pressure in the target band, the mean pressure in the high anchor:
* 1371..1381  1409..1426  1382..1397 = 6.25 min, 1.84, 1.18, 2.38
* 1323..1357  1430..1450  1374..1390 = 5.02 min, 2.27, 1.39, 1.68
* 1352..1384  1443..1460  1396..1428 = -3.35 min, 2.03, 2.2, 1.96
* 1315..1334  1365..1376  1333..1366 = -1.35 min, 2.27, 2.26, 2.09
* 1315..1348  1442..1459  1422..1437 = 1.22 min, 2.27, 1.83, 1.92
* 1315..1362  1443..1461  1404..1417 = -1.66 min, 2.27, 2.34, 1.97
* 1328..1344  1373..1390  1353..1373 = -4.98 min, 2.27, 2.21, 1.43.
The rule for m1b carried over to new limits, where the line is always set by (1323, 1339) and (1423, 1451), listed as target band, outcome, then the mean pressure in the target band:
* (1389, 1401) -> 0.31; 1.47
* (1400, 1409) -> -0.12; 2.13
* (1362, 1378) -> 0.00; 2.09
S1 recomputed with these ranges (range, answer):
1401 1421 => 2.33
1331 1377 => 2.21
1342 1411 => 1.91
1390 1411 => 1.83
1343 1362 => 2.26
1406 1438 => 2.11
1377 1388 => 1.33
